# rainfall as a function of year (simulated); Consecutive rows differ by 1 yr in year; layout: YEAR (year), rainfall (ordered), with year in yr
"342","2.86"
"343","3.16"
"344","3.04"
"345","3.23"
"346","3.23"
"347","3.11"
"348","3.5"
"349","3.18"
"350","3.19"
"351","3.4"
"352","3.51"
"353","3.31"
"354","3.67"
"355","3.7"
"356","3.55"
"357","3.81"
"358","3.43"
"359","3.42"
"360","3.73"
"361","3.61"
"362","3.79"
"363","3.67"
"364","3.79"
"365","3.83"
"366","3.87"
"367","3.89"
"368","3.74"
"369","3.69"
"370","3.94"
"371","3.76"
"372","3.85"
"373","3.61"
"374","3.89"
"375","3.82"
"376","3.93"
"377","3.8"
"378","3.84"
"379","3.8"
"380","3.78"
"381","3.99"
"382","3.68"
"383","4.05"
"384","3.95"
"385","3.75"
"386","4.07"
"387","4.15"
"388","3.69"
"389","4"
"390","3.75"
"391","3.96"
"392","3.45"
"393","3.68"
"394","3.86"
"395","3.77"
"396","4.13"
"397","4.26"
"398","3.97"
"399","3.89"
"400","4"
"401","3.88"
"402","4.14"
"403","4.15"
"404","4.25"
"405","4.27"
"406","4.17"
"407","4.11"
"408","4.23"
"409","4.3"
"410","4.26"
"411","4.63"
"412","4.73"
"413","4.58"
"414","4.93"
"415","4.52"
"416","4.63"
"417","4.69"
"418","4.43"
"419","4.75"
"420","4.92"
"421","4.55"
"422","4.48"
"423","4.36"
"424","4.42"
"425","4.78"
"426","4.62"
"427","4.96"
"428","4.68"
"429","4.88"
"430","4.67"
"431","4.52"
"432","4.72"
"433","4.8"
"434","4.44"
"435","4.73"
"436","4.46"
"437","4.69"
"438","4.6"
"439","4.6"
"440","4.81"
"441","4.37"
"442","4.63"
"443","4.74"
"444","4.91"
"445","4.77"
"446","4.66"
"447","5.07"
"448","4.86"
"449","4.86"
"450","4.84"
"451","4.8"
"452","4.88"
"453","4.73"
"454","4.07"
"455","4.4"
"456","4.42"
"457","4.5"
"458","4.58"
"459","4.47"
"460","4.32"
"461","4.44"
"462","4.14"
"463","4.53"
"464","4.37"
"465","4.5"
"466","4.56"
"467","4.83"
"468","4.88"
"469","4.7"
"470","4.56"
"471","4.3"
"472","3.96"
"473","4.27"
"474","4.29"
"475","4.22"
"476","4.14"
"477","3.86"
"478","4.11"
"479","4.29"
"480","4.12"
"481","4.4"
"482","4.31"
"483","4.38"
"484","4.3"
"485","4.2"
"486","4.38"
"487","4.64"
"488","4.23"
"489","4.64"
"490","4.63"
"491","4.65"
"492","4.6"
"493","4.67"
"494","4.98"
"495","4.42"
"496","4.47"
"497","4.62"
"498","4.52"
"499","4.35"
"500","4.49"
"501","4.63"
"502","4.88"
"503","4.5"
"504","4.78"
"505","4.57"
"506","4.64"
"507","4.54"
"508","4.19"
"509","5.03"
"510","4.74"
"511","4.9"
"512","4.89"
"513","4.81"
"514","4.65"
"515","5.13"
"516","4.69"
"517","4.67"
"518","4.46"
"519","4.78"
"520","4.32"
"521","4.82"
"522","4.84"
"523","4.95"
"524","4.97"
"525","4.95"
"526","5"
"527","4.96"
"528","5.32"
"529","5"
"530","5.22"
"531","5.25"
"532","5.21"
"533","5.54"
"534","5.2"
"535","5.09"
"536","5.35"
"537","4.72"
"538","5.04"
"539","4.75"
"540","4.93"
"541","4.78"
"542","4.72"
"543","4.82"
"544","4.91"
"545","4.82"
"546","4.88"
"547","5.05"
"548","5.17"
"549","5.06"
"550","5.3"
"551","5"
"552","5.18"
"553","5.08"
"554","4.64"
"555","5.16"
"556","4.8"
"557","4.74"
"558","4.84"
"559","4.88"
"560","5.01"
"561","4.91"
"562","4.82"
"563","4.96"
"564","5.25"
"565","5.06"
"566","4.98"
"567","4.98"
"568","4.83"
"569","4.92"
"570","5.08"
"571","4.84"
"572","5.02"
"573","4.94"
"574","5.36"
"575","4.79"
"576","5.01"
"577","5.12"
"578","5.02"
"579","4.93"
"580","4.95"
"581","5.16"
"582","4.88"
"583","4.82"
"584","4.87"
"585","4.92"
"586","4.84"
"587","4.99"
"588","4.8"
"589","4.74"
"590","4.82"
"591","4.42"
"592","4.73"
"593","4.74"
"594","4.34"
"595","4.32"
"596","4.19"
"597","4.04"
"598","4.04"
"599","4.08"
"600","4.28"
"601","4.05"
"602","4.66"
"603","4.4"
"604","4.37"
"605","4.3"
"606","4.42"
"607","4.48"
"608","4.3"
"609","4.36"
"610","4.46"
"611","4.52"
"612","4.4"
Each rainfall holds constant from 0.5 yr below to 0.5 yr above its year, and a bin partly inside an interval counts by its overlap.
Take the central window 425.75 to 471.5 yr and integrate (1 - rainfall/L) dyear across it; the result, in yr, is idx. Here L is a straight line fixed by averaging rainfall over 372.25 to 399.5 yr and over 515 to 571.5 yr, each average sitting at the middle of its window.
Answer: -3.5 yr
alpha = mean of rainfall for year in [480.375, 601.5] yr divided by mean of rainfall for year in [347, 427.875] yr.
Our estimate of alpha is 1.20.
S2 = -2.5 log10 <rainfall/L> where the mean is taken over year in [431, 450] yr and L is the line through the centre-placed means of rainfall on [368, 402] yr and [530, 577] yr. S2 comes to -0.113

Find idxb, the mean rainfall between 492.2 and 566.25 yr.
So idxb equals 4.87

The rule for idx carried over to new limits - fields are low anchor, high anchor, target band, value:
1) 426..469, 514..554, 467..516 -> 3.0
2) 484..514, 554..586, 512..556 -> -1.6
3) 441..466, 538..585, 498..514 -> 0.4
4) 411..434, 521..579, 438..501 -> 3.6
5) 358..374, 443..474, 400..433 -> -2.4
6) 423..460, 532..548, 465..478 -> 1.0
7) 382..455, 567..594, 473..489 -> 1.1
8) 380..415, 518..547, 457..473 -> 0.2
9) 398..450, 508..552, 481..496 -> 0.9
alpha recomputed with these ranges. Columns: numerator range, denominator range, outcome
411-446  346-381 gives 1.27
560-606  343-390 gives 1.29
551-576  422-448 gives 1.06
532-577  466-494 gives 1.13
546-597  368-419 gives 1.21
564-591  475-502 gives 1.12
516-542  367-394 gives 1.29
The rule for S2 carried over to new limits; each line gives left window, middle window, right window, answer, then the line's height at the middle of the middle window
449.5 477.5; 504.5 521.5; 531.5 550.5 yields 0.03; 4.81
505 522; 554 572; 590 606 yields -0.10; 4.5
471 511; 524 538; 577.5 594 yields -0.11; 4.62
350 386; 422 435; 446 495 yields -0.12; 4.17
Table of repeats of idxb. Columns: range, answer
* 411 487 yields 4.55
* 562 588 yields 4.97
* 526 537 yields 5.18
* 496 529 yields 4.74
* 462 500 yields 4.43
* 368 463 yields 4.32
